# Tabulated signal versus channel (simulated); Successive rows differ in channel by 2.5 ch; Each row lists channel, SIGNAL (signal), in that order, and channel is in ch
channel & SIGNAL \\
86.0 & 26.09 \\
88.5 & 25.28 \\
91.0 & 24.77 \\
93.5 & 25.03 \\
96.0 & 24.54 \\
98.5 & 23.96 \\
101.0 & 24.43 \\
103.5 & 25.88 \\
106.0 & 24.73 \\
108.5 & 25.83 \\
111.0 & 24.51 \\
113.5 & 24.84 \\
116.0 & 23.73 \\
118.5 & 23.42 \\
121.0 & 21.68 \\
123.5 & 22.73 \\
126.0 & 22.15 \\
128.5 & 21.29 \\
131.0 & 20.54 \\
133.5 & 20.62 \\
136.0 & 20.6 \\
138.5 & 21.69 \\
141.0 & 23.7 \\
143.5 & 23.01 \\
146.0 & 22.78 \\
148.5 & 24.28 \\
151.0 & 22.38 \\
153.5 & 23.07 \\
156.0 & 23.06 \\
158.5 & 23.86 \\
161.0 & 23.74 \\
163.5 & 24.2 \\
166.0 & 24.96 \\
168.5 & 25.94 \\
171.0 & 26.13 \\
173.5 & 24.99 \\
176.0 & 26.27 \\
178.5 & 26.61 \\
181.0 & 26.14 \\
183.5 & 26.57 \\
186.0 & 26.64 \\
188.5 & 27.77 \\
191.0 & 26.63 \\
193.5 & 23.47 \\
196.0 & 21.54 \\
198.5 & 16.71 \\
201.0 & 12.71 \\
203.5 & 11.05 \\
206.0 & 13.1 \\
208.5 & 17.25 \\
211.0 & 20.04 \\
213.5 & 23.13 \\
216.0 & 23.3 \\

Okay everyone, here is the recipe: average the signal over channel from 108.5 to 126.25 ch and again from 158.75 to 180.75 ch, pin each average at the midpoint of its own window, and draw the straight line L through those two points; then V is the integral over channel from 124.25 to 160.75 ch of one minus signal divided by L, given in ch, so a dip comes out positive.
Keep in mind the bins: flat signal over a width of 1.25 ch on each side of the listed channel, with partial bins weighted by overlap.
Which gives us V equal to 3.0 ch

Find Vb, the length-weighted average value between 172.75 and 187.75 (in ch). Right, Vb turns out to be 26.3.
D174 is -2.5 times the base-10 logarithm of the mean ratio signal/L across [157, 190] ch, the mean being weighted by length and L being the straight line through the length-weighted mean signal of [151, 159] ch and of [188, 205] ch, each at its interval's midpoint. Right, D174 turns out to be -0.19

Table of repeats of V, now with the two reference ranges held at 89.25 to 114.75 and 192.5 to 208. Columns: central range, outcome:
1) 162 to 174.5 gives -4.0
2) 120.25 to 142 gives 0.7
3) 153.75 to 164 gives -1.9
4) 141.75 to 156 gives -1.6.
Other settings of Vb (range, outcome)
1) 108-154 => 22.7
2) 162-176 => 25.3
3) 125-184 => 23.7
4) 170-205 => 23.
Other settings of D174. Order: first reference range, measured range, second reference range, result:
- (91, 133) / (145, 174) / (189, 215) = -0.14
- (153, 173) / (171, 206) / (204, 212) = -0.14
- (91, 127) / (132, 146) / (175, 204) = 0.08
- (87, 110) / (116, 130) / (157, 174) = 0.12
